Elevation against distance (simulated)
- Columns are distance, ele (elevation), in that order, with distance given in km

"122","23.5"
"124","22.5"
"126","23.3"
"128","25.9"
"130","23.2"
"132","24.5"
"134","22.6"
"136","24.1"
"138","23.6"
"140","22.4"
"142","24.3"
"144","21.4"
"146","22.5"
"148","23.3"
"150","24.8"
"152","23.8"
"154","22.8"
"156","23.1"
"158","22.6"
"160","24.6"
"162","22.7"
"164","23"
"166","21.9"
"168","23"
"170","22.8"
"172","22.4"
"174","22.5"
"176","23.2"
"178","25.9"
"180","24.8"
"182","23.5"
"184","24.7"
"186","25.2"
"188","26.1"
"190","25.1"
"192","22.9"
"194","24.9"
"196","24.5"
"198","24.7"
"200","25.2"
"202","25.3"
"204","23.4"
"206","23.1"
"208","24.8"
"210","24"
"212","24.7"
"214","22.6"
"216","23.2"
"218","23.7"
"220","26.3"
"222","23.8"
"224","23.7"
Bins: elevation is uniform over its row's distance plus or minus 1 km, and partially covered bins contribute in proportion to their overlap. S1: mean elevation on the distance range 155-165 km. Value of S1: 23.2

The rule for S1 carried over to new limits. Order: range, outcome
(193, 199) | 24.7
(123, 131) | 23.7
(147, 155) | 23.7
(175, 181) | 24.6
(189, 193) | 24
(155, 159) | 22.9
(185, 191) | 25.5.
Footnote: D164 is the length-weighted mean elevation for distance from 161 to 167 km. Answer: 22.5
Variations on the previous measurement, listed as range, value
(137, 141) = 23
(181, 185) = 24.1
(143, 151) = 23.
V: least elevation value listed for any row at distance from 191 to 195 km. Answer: 22.9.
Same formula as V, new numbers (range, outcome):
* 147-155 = 22.8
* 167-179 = 22.4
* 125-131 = 23.2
